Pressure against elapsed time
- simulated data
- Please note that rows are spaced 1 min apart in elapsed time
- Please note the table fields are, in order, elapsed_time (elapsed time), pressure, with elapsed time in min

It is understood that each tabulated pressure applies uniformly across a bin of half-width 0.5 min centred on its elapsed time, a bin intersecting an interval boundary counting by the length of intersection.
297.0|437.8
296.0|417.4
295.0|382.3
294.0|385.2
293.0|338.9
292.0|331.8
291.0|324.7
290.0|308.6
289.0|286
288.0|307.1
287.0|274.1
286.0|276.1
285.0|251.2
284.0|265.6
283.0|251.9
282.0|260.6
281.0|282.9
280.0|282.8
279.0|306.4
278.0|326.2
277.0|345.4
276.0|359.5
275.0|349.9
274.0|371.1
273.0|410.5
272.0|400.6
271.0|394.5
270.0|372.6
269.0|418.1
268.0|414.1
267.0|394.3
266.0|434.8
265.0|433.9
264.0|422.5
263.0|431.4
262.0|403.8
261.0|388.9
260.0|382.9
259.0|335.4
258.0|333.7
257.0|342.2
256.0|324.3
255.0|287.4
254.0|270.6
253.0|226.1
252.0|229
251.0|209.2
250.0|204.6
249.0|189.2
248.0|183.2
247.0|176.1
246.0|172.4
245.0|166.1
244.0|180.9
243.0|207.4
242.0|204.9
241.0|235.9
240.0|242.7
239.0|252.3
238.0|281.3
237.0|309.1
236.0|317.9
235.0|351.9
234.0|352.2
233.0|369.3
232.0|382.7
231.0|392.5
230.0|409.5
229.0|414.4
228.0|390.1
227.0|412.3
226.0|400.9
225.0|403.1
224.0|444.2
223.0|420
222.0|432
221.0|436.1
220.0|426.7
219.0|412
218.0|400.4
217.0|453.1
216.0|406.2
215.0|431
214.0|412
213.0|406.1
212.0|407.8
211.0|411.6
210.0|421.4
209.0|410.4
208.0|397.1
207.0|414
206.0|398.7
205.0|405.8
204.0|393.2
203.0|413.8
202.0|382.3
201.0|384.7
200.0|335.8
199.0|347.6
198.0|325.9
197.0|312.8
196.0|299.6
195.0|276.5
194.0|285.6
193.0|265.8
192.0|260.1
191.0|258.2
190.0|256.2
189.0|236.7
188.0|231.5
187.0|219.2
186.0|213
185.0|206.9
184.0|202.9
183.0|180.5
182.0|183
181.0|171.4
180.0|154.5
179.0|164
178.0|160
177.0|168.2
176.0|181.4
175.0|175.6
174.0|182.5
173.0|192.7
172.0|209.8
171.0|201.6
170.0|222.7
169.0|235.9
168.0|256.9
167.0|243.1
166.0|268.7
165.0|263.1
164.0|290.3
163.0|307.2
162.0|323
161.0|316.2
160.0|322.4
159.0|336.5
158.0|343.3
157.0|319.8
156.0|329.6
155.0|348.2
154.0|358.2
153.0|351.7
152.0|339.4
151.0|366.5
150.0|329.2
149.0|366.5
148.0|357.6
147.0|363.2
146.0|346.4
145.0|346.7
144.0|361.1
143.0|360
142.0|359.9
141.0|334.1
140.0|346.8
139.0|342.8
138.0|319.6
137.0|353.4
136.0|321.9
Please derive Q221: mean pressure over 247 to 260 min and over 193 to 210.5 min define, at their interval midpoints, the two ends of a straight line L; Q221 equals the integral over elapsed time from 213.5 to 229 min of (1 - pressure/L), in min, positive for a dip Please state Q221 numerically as -4.5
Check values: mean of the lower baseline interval 362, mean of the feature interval 419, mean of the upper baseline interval 263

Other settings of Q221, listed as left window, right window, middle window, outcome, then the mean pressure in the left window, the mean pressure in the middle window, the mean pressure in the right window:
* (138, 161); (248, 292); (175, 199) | 7.9 min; 346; 228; 326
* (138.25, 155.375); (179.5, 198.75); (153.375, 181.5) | 4.6 min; 351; 252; 240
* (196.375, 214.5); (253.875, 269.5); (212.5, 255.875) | 6.8 min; 387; 323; 379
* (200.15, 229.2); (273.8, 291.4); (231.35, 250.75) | 6.2 min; 411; 252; 300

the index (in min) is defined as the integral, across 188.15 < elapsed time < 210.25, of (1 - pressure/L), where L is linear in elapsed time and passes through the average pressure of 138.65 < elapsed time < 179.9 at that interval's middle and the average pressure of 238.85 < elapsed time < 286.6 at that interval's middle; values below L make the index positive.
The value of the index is -3.1 min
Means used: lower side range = 291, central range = 337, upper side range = 305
